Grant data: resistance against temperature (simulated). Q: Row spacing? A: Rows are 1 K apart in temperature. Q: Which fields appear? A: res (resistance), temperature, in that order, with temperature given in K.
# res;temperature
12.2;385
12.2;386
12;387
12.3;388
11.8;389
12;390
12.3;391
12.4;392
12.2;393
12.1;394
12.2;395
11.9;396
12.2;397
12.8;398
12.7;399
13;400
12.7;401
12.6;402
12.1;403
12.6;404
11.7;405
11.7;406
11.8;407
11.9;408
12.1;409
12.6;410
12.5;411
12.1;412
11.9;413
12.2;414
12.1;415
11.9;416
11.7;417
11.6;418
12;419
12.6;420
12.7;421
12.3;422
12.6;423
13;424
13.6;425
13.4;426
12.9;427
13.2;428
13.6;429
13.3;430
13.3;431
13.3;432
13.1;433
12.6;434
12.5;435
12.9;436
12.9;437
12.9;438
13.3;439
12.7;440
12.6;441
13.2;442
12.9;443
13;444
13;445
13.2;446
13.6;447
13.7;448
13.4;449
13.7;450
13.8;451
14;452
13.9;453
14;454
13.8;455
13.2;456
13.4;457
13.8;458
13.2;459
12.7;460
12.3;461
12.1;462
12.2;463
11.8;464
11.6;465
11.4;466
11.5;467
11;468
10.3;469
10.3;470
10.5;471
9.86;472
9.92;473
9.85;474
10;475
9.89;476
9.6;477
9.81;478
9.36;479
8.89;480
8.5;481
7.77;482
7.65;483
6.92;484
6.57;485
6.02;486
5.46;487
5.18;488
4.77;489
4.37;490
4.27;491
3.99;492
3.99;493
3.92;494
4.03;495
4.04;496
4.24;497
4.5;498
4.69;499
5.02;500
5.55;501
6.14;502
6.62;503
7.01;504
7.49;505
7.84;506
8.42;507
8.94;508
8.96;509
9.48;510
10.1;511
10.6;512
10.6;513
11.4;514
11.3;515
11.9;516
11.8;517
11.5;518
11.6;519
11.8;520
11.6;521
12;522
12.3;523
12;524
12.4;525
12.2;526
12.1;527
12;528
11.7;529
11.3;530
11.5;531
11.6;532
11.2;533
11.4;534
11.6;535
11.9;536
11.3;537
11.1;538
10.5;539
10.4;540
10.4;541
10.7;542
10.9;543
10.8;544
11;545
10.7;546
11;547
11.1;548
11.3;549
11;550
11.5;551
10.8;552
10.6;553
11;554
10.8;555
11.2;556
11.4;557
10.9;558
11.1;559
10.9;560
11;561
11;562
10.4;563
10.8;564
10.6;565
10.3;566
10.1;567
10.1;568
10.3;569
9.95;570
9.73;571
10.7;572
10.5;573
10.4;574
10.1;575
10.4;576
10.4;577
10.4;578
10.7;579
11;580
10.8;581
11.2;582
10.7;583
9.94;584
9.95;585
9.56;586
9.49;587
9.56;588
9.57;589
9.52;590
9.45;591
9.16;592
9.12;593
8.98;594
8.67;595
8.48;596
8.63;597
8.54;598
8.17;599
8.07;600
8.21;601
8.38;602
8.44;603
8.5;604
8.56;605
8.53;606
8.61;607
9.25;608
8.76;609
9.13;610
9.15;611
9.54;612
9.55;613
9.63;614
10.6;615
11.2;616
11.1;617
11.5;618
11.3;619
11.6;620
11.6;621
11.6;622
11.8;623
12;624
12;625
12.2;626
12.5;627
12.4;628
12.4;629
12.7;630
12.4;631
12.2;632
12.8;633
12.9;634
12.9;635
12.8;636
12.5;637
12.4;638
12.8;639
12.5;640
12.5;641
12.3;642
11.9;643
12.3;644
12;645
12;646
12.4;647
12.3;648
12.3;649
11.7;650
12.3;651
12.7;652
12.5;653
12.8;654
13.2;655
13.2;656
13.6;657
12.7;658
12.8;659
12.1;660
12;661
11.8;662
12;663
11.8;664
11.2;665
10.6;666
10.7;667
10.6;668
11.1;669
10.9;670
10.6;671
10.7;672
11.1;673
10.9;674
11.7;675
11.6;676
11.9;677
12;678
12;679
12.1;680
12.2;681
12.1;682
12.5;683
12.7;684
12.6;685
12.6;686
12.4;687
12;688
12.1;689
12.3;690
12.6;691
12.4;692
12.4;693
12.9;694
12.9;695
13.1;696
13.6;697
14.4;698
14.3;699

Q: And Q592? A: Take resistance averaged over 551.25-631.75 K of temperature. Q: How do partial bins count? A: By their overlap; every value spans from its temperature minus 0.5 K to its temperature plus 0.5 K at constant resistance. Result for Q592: 10.3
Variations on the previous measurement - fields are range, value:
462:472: 11.2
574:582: 10.6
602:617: 9.28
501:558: 10.7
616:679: 12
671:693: 12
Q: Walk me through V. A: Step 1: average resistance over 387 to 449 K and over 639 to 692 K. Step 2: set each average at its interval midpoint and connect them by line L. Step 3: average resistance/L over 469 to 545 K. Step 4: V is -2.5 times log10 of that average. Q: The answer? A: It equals 0.34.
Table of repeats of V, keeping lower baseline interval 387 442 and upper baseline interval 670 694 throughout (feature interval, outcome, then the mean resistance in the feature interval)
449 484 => 0.100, 11.3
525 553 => 0.095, 11.2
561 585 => 0.166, 10.5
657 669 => 0.027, 11.7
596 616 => 0.335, 8.9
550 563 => 0.115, 11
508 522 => 0.128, 10.9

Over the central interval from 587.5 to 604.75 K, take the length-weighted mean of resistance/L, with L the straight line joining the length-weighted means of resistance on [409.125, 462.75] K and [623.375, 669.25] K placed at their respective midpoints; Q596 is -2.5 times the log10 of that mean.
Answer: 0.38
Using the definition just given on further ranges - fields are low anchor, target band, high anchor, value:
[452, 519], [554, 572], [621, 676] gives -0.017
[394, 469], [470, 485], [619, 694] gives 0.346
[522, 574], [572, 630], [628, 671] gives 0.161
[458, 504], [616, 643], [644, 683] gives -0.092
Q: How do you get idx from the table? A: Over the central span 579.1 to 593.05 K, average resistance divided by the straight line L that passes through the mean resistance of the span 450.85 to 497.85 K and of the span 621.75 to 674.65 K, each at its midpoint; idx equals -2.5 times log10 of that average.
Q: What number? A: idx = 0.11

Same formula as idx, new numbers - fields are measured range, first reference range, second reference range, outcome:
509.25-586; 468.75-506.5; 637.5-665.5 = -0.23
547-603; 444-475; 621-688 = 0.20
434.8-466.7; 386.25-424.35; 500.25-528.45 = -0.15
